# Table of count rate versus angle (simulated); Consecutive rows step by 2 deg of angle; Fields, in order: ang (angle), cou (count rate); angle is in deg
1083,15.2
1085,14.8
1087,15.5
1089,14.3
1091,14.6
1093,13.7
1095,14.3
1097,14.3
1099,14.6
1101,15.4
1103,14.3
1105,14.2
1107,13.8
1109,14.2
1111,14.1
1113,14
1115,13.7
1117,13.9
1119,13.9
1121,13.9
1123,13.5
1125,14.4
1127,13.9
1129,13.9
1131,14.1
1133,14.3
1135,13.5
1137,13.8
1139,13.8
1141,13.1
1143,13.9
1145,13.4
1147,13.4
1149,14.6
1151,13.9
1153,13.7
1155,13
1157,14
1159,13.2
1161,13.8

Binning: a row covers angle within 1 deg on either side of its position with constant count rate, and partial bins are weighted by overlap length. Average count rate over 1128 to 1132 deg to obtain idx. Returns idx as 14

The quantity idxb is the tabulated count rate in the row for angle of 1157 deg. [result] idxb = 14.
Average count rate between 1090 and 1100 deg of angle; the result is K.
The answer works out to 14.3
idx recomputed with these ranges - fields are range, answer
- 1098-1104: 14.8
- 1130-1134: 14.2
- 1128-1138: 13.9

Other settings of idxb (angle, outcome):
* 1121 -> 13.9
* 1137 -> 13.8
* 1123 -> 13.5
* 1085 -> 14.8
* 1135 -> 13.5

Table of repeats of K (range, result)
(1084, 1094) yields 14.6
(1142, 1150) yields 13.8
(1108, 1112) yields 14.1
